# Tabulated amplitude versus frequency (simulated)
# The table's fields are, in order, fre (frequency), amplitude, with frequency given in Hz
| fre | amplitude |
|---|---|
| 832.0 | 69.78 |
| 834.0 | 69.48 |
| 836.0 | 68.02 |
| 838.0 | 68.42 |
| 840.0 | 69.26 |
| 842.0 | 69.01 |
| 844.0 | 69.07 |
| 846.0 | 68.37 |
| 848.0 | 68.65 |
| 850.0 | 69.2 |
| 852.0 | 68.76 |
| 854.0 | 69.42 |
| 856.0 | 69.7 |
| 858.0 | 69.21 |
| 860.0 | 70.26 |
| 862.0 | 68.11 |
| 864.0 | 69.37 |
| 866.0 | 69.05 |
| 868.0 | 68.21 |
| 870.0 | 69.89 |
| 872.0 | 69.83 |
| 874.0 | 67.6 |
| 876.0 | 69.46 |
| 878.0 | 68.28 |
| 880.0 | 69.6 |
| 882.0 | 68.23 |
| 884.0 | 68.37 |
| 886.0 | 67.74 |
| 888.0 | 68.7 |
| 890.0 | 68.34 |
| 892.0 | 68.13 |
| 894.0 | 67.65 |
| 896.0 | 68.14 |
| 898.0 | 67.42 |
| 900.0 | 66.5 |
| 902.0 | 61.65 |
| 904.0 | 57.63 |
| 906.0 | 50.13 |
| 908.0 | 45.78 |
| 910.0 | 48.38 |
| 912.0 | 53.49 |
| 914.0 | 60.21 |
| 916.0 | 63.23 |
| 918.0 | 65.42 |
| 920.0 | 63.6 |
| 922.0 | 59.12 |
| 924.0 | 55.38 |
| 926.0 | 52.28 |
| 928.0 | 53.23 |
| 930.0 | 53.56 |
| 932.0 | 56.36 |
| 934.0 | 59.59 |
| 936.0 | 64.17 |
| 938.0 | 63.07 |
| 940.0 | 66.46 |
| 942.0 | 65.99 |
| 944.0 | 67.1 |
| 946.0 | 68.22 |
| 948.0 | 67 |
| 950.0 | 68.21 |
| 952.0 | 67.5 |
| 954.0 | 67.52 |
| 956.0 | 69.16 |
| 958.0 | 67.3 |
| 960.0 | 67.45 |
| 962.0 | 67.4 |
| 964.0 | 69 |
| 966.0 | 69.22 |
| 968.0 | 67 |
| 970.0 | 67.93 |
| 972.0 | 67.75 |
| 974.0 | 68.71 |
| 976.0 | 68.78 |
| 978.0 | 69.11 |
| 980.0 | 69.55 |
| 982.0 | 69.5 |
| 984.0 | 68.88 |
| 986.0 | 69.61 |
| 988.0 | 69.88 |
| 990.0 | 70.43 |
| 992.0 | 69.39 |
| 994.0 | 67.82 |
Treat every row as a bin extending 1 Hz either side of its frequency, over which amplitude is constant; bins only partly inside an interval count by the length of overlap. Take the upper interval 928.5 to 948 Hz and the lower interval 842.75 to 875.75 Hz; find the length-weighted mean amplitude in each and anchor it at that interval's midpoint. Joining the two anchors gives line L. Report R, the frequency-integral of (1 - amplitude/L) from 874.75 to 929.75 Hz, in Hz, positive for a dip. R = 3.09 Hz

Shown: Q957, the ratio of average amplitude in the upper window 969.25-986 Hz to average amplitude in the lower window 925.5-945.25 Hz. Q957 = 1.14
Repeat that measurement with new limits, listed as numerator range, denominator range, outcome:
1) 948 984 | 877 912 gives 1.08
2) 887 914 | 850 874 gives 0.88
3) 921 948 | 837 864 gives 0.88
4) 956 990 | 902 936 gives 1.22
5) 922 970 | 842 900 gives 0.93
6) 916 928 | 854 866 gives 0.85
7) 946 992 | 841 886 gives 0.99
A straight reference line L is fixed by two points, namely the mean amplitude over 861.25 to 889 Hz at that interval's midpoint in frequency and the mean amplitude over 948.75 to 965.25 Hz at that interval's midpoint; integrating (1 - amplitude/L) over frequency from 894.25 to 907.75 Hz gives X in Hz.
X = 1.4 Hz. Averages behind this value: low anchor 68.8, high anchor 67.9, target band 61.3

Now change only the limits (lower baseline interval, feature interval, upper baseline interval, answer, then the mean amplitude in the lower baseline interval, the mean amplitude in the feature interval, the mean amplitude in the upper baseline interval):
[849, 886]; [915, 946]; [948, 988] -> 3.5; 69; 60.8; 68.4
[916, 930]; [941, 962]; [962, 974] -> -1.0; 58.2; 67.5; 68.2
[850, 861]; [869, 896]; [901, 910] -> -3.6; 69.4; 68.6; 53.2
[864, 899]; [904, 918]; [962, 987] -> 2.8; 68.5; 54.7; 68.7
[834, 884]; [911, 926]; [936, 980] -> 1.9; 69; 59.5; 67.6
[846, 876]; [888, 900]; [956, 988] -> 0.2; 69.1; 67.9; 68.5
